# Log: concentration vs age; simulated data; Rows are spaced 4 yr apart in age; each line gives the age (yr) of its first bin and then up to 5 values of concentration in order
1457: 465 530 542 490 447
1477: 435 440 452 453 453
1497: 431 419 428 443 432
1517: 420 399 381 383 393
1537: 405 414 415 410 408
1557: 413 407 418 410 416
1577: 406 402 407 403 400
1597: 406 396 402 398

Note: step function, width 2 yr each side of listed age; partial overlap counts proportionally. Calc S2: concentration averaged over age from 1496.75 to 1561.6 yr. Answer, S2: 411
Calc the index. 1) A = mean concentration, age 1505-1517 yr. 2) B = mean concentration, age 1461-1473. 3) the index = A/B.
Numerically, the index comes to 0.9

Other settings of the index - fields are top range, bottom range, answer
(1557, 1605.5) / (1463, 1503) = 0.89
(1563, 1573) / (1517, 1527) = 1.05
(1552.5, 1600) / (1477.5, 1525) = 0.95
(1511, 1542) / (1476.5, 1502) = 0.91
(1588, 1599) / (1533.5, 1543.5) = 0.99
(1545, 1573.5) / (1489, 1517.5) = 0.95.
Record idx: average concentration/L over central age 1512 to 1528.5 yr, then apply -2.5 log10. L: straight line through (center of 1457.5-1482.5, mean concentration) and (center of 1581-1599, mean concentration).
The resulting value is 0.11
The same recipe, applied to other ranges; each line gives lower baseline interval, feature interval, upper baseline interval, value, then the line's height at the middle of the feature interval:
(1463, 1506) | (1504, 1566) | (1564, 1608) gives 0.05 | 430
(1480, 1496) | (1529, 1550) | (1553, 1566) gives 0.04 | 422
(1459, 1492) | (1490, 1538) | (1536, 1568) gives 0.06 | 442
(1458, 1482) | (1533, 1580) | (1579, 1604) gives 0.04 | 425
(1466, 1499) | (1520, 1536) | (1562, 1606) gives 0.11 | 432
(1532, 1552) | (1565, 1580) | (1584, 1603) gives -0.02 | 405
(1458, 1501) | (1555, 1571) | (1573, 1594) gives 0.01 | 417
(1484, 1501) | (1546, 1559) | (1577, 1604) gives 0.02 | 419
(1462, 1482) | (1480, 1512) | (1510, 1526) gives 0.01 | 442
